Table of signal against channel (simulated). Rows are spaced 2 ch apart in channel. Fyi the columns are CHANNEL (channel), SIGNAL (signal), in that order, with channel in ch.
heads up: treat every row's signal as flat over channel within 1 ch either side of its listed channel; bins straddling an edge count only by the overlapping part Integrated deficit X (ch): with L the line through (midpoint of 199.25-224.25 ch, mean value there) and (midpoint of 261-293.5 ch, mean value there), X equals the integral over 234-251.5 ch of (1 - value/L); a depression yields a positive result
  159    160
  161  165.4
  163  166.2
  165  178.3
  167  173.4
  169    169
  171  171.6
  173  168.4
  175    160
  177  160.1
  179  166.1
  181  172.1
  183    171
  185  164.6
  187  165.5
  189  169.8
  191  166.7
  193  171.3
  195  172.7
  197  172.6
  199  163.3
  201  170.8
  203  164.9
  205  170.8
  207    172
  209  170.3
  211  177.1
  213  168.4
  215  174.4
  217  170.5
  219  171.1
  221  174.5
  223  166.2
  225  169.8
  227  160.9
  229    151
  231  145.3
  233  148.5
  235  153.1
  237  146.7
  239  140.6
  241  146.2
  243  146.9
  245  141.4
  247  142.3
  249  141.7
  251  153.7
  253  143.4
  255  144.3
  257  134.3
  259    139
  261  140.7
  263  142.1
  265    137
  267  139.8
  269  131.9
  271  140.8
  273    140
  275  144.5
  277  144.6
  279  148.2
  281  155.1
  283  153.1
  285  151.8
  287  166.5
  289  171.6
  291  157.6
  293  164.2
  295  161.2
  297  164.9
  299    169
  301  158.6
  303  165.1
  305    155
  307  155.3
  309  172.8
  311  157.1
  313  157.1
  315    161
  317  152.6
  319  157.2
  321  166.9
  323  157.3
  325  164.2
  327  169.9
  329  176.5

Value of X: 1.6 ch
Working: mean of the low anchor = 171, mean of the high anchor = 149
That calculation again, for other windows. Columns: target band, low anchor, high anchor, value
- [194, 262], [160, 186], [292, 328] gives 3.4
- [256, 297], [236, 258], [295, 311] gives 1.4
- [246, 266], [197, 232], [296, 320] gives 2.7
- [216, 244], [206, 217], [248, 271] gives 0.7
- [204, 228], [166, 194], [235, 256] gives -2.3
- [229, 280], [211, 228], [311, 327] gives 7.1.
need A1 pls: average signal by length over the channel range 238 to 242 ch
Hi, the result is 143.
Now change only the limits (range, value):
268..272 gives 136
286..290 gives 169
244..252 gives 145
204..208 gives 171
